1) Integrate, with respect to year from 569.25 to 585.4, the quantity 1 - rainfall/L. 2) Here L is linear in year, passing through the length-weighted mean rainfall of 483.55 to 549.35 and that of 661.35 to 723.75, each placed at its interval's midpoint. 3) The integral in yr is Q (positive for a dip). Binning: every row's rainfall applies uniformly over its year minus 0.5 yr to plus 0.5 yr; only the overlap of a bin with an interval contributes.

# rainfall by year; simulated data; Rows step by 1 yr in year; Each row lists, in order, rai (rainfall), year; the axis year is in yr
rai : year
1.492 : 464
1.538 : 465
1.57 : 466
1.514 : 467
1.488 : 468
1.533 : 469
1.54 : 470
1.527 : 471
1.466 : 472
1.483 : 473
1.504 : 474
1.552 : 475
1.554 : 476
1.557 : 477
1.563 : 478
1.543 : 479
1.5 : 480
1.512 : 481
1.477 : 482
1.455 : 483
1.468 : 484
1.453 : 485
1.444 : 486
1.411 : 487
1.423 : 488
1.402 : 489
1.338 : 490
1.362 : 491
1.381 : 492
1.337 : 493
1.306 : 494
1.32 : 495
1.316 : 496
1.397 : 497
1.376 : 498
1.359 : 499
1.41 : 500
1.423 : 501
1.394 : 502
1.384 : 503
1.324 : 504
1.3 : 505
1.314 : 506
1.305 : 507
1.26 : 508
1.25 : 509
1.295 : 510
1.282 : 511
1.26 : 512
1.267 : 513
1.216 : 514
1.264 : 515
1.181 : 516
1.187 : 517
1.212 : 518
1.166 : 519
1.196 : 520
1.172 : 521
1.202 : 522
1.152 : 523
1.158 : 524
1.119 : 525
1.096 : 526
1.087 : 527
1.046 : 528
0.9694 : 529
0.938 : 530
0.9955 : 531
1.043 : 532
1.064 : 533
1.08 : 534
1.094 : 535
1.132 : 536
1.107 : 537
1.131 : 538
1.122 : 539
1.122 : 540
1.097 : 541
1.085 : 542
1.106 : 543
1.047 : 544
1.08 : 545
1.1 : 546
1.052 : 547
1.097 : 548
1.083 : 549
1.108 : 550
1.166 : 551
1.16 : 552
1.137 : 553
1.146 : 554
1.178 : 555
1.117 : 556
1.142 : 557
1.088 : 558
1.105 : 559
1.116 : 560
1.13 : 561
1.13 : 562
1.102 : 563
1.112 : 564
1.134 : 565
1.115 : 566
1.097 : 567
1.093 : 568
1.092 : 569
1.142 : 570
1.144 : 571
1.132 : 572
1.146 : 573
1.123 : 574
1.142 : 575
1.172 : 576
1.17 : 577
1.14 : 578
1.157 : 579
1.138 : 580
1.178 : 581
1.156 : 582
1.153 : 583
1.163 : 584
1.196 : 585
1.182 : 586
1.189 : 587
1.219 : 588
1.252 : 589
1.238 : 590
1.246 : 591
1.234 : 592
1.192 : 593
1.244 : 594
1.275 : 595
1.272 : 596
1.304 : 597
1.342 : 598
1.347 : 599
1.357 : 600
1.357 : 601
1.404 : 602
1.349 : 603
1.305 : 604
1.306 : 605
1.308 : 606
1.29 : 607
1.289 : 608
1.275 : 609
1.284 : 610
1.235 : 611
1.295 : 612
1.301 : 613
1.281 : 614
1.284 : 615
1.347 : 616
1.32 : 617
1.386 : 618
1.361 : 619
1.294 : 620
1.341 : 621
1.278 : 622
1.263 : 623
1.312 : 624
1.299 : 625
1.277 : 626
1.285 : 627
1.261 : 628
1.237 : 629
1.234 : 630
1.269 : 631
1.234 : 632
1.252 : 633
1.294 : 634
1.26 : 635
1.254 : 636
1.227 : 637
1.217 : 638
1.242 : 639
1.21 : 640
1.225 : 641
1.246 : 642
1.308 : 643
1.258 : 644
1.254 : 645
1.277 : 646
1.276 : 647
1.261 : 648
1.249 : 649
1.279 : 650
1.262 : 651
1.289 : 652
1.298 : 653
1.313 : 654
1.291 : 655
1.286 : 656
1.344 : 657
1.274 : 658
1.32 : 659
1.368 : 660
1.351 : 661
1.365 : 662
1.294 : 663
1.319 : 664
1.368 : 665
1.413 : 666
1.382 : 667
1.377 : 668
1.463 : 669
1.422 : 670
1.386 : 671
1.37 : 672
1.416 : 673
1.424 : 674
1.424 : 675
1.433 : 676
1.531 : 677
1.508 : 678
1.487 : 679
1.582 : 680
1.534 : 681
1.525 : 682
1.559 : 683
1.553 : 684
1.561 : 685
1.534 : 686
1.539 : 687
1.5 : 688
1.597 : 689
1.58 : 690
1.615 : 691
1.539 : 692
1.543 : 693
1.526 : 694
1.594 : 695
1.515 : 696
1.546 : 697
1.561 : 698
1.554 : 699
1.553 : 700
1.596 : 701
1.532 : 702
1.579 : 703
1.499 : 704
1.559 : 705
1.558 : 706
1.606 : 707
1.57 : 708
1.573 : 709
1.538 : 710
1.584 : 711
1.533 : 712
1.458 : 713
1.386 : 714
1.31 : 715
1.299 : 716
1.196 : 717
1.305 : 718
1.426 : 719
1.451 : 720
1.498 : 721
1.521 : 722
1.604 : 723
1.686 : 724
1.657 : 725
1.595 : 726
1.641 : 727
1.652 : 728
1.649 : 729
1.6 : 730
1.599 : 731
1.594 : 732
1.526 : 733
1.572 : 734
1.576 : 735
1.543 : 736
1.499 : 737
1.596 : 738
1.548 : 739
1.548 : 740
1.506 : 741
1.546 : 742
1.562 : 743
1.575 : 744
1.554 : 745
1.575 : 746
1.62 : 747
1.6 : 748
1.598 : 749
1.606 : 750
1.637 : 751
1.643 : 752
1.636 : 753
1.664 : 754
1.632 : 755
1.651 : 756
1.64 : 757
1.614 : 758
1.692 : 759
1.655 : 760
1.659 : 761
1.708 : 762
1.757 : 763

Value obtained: 2.0 yr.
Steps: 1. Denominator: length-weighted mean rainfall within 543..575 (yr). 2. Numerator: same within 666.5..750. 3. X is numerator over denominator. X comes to 1.37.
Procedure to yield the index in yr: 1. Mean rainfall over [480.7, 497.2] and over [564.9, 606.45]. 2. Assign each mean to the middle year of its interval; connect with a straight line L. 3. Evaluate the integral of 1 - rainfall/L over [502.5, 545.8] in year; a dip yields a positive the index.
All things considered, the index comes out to 5.59 yr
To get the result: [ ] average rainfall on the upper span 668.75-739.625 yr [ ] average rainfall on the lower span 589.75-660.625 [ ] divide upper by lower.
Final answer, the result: 1.2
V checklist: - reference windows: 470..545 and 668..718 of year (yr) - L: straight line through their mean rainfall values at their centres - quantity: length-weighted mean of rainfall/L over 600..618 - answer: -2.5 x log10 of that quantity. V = 0.074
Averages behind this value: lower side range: 1.28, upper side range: 1.5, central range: 1.31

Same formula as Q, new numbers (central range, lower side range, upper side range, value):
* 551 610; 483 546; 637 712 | 5.22 yr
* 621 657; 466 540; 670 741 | 4.63 yr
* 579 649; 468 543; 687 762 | 7.77 yr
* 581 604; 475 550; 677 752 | 1.89 yr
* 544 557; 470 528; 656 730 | 2.50 yr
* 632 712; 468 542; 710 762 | 3.75 yr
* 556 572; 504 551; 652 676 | 1.15 yr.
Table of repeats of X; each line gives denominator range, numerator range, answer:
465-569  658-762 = 1.21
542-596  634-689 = 1.19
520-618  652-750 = 1.28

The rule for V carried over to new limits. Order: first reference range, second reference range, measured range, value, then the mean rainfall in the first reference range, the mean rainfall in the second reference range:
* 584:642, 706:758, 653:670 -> 0.03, 1.28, 1.55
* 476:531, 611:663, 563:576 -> 0.15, 1.31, 1.28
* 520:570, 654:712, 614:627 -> 0.00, 1.1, 1.48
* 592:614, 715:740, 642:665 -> 0.08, 1.3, 1.53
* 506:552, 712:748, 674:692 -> -0.07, 1.14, 1.53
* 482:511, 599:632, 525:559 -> 0.22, 1.37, 1.3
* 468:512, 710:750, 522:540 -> 0.30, 1.41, 1.53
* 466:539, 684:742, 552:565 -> 0.21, 1.31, 1.54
